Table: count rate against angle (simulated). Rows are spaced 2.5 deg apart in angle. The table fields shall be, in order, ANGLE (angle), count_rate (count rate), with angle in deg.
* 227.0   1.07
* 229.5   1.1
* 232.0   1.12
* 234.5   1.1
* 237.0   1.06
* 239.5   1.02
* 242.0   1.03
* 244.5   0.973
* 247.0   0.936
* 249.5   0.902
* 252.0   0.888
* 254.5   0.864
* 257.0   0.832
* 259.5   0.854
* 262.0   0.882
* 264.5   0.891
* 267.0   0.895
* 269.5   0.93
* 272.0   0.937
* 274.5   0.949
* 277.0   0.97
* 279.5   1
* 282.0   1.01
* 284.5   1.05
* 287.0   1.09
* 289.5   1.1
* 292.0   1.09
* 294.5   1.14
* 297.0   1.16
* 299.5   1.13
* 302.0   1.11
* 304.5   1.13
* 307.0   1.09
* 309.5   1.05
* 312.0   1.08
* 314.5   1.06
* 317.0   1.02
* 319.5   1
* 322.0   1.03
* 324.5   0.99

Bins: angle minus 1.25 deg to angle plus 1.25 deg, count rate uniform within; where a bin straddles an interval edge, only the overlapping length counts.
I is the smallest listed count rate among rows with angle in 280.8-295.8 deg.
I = 1.01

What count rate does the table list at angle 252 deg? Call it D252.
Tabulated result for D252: 0.888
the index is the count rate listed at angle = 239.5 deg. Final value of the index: 1.02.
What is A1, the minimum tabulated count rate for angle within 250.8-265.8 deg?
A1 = 0.832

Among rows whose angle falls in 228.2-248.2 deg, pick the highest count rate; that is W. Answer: 1.12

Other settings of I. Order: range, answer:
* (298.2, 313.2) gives 1.05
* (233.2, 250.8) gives 0.902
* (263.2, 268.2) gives 0.891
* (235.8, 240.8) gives 1.02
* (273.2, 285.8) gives 0.949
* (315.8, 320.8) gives 1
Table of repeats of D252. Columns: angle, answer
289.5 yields 1.1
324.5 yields 0.99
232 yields 1.12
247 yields 0.936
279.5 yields 1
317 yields 1.02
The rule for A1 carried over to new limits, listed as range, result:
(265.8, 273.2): 0.895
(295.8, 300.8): 1.13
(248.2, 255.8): 0.864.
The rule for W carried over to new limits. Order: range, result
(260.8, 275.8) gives 0.949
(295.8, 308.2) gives 1.16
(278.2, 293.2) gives 1.1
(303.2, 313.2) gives 1.13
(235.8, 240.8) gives 1.06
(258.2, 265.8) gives 0.891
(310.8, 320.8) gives 1.08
